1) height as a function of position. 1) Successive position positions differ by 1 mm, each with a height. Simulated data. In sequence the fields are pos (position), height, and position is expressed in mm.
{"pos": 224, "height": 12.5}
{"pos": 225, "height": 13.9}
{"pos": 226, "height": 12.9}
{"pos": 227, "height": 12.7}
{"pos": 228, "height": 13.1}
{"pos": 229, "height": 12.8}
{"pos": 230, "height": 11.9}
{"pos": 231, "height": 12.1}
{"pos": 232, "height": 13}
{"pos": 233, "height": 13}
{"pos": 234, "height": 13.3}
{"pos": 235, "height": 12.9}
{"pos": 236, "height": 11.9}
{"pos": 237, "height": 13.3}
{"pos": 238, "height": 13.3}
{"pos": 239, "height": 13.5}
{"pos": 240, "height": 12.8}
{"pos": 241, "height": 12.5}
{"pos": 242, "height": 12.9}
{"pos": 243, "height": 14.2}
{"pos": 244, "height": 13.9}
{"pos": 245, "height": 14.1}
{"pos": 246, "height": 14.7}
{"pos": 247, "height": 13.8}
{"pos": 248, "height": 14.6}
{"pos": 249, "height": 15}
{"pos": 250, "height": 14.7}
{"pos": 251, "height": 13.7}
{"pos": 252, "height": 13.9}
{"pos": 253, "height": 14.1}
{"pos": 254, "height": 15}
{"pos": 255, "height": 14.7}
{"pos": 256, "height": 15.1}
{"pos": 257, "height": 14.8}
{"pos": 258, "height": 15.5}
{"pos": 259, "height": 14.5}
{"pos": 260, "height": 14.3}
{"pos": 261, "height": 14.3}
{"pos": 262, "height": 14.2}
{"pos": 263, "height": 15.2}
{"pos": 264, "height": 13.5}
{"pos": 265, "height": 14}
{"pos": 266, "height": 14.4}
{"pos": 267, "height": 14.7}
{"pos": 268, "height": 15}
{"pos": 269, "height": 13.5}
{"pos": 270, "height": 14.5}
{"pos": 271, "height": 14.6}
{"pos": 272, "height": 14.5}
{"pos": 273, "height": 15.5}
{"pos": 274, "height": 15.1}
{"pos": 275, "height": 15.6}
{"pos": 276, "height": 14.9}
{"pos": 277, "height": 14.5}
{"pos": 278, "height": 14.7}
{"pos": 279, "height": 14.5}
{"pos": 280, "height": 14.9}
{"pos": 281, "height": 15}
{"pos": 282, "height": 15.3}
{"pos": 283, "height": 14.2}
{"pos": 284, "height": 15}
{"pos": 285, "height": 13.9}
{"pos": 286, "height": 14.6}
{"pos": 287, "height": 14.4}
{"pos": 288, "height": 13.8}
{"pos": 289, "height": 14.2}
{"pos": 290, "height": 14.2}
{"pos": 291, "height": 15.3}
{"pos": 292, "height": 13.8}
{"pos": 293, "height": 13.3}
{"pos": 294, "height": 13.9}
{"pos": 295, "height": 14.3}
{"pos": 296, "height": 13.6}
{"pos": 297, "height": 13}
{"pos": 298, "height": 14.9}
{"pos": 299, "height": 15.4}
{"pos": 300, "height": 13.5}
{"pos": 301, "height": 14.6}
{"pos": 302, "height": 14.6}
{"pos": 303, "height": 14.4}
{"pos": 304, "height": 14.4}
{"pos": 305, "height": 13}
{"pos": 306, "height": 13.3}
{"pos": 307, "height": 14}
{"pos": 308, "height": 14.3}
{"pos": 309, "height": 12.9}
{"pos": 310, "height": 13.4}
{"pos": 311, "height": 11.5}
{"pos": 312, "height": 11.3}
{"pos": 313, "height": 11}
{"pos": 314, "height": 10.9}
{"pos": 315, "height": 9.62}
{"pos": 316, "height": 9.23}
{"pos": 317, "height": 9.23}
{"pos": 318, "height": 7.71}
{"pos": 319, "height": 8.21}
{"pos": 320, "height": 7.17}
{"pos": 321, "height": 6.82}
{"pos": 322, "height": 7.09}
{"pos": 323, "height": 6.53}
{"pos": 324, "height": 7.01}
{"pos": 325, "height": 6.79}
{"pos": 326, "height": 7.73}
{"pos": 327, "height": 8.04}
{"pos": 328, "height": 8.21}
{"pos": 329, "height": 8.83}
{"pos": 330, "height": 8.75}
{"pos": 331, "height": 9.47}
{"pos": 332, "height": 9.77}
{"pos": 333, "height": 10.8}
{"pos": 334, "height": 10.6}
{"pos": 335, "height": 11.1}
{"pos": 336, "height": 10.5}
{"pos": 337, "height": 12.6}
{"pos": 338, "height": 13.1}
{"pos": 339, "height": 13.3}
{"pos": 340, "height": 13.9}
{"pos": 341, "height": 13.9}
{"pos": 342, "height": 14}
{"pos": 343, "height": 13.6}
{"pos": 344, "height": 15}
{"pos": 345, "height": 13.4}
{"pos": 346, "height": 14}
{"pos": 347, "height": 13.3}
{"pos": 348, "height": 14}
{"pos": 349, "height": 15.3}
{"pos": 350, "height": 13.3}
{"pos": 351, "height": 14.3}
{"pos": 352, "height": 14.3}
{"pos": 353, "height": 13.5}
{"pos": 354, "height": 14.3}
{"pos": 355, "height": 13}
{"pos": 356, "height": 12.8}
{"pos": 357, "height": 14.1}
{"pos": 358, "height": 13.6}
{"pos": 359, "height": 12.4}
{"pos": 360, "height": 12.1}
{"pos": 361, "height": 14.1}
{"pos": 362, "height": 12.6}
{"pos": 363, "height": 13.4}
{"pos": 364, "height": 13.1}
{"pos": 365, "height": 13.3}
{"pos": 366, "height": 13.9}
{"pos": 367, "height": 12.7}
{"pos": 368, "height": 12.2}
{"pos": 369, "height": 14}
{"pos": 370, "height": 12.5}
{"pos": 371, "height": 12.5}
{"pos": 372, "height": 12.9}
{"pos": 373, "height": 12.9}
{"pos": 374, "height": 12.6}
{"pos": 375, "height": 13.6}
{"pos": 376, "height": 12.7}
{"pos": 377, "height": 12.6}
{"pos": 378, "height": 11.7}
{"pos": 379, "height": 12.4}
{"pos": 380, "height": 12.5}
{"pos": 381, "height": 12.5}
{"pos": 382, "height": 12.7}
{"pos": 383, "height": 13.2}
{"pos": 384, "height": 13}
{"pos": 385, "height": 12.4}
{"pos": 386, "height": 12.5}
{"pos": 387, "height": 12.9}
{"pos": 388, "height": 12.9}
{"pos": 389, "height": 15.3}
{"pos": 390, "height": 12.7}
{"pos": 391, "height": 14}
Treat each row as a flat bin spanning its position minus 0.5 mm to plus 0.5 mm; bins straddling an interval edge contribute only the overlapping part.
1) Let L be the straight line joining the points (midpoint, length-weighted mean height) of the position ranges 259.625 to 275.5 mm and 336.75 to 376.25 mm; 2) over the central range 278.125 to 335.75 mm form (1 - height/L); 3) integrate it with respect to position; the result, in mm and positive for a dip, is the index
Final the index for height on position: 9.0 mm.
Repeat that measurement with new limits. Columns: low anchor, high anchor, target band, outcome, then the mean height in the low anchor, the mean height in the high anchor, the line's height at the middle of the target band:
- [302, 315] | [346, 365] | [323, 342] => 4.25 mm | 12.8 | 13.5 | 13.2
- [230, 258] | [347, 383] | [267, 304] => -2.57 mm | 13.7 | 13.2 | 13.5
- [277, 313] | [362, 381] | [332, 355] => 0.11 mm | 14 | 12.8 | 13.3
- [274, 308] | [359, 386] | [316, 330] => 6.12 mm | 14.3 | 12.8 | 13.8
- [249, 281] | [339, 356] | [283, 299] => 0.22 mm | 14.6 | 13.9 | 14.4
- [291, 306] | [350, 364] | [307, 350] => 8.90 mm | 14.1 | 13.4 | 13.7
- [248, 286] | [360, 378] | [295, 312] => 0.35 mm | 14.6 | 13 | 14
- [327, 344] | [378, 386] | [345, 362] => -2.50 mm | 11.4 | 12.6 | 11.9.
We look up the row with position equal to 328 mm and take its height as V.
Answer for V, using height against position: 8.21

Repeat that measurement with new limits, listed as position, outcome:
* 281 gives 15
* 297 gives 13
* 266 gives 14.4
